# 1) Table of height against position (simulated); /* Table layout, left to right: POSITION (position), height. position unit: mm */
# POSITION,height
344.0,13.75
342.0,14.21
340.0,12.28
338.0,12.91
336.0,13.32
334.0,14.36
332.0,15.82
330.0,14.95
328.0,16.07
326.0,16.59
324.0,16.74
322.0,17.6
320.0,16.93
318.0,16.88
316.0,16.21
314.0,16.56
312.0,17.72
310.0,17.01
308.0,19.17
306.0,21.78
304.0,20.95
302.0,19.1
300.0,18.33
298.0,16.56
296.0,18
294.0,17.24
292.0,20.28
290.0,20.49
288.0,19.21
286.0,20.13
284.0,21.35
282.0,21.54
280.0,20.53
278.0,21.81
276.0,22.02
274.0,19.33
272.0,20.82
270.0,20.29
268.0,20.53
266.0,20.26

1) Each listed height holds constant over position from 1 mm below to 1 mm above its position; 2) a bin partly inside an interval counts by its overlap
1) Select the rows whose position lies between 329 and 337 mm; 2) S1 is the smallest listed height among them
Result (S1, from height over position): 13.32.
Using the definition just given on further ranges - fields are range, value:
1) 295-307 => 16.56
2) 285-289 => 19.21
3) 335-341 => 12.28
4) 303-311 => 17.01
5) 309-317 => 16.21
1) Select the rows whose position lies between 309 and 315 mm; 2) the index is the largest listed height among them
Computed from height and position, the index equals 17.72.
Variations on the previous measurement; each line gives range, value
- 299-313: 21.78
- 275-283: 22.02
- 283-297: 21.35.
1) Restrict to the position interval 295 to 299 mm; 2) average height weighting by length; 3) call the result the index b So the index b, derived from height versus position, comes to 17.3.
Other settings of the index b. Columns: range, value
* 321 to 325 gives 17.2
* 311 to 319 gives 16.8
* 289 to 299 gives 18.5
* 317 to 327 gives 16.9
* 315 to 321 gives 16.7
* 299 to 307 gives 20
